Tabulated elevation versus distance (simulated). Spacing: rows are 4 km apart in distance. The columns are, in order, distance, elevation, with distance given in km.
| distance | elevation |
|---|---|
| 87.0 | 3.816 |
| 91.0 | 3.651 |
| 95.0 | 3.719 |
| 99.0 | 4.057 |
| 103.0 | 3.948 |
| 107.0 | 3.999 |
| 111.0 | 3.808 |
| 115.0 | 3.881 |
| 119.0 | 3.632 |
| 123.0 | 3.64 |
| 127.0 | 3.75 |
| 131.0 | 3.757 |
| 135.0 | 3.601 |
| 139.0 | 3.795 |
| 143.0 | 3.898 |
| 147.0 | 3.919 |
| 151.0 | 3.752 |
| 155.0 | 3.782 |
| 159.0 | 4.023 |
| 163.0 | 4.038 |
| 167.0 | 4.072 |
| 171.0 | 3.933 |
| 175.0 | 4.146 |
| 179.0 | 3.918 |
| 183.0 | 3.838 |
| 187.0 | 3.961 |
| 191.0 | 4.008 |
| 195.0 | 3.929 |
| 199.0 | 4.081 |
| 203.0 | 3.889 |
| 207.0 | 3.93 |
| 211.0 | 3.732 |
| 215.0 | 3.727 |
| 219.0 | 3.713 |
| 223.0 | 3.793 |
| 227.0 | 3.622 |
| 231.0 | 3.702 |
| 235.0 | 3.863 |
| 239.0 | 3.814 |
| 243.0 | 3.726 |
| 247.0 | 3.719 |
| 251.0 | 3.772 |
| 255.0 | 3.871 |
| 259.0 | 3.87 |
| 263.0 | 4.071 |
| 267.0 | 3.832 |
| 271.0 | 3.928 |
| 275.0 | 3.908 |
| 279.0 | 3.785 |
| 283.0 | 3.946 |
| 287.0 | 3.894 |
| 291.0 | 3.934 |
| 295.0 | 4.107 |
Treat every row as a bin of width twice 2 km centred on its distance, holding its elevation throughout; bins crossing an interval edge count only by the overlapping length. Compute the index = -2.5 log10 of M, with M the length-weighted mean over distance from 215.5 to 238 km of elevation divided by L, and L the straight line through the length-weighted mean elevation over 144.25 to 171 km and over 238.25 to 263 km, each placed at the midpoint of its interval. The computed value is 0.03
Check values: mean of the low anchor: 3.93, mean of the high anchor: 3.82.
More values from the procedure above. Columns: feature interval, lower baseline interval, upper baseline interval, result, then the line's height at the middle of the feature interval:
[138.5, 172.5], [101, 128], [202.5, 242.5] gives -0.03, 3.8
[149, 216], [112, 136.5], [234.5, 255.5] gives -0.05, 3.75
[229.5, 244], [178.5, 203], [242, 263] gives 0.02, 3.85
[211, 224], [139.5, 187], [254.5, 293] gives 0.05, 3.92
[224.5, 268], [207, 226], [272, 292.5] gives 0.00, 3.82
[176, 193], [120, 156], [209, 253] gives -0.05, 3.75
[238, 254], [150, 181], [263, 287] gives 0.04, 3.91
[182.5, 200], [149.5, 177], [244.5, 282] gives -0.01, 3.94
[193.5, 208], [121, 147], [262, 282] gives -0.04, 3.82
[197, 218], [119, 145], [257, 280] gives -0.01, 3.83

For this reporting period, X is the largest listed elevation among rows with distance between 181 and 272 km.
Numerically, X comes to 4.081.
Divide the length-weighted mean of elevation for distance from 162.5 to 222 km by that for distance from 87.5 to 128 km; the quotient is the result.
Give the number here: 1.03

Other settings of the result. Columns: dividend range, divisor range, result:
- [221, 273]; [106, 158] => 1.01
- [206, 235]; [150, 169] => 0.95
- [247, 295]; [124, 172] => 1.01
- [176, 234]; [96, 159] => 1.01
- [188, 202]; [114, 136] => 1.08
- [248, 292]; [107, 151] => 1.03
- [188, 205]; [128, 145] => 1.06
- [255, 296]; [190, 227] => 1.02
